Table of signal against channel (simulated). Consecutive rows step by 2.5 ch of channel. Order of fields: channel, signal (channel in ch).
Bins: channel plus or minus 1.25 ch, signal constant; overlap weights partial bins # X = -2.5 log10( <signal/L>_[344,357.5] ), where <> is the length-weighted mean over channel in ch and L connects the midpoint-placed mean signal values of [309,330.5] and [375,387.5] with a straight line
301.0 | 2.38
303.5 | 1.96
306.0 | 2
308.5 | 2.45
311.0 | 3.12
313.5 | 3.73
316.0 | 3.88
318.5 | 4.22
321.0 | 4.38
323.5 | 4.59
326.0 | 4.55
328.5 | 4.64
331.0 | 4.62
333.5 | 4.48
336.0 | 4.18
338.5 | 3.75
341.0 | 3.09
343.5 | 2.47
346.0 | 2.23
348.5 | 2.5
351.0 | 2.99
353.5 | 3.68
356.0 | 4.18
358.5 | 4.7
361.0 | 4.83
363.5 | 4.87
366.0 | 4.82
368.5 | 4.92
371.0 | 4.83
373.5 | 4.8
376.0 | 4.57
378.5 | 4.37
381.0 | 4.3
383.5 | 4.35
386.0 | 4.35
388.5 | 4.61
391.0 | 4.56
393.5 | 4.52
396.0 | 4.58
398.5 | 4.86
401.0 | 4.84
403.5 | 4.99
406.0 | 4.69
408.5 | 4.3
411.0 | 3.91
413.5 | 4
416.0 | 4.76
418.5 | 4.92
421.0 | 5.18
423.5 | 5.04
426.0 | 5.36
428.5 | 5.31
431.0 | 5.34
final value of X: 0.34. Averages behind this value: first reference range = 4.1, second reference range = 4.39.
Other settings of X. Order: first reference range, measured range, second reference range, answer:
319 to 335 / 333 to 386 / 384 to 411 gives 0.13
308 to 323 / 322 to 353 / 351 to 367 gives 0.10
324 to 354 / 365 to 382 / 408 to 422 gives -0.16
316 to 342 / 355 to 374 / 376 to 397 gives -0.09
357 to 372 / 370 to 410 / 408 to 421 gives 0.01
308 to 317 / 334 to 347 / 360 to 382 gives 0.22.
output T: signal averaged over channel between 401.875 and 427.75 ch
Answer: 4.73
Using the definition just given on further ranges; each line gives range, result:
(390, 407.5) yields 4.72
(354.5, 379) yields 4.69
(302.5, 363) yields 3.66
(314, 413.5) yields 4.25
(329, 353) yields 3.42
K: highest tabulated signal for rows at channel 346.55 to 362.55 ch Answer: 4.83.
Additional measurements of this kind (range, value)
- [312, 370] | 4.92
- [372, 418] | 4.99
